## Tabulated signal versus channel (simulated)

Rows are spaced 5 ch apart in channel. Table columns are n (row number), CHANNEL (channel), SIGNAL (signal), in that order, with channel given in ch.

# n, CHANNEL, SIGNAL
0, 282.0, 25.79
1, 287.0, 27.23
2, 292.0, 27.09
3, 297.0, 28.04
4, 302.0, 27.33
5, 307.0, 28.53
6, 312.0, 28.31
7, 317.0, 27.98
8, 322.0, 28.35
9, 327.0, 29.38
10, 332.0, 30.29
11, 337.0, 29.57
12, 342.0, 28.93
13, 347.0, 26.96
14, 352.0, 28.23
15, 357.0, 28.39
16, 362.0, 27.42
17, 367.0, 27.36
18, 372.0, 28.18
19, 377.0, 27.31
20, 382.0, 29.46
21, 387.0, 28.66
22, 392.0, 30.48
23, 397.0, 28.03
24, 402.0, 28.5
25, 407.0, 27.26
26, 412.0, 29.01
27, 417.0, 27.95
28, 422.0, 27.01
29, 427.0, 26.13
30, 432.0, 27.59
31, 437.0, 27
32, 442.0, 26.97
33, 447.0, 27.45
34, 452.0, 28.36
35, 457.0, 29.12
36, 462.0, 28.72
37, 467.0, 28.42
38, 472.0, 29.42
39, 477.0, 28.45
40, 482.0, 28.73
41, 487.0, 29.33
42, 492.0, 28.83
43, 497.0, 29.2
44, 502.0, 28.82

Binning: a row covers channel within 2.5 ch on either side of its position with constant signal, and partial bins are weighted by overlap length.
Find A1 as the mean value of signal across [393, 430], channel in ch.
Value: 27.8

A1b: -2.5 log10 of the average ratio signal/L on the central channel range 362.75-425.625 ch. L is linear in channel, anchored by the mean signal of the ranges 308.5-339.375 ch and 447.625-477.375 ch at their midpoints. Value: 0.02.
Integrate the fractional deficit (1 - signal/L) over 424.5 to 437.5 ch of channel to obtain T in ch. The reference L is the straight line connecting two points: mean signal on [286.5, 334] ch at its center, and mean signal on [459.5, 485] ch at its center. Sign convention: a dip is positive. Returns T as 0.8 ch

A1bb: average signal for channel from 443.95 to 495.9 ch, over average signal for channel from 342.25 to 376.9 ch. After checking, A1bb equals 1.03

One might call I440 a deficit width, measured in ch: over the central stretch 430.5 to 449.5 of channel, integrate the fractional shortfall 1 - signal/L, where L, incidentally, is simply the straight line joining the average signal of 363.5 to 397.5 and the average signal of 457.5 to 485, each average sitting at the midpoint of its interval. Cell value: 1.0 ch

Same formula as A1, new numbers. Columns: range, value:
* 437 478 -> 28.3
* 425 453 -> 27.2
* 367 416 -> 28.5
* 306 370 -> 28.4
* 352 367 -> 27.9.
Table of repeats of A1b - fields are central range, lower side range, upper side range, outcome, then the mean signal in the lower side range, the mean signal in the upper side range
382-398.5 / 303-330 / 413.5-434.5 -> -0.06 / 28.5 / 27.3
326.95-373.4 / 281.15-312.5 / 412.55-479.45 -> -0.03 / 27.5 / 27.9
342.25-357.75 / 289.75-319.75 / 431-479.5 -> 0.00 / 27.9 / 28.2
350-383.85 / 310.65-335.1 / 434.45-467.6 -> 0.02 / 28.9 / 28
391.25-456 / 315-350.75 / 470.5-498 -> 0.04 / 28.8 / 29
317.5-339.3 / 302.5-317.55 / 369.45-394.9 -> -0.03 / 28.2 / 28.8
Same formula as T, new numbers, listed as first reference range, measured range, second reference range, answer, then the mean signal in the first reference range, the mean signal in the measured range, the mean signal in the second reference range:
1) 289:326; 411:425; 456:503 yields 0.37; 28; 27.8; 28.9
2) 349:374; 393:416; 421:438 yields -0.89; 27.9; 28.3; 26.9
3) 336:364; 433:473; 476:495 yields 0.83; 28.2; 28.1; 28.9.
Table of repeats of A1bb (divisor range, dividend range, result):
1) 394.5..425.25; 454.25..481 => 1.03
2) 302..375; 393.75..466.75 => 0.98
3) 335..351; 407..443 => 0.96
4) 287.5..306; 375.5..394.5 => 1.06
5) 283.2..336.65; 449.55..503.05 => 1.02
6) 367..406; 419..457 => 0.96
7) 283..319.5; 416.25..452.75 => 0.98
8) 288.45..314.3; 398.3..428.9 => 0.99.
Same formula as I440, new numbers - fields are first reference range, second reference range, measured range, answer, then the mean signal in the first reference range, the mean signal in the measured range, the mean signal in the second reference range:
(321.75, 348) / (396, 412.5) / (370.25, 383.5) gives 0.12 ch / 29.1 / 28.2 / 28.1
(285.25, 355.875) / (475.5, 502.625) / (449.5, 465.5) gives 0.05 ch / 28.3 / 28.7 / 28.9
